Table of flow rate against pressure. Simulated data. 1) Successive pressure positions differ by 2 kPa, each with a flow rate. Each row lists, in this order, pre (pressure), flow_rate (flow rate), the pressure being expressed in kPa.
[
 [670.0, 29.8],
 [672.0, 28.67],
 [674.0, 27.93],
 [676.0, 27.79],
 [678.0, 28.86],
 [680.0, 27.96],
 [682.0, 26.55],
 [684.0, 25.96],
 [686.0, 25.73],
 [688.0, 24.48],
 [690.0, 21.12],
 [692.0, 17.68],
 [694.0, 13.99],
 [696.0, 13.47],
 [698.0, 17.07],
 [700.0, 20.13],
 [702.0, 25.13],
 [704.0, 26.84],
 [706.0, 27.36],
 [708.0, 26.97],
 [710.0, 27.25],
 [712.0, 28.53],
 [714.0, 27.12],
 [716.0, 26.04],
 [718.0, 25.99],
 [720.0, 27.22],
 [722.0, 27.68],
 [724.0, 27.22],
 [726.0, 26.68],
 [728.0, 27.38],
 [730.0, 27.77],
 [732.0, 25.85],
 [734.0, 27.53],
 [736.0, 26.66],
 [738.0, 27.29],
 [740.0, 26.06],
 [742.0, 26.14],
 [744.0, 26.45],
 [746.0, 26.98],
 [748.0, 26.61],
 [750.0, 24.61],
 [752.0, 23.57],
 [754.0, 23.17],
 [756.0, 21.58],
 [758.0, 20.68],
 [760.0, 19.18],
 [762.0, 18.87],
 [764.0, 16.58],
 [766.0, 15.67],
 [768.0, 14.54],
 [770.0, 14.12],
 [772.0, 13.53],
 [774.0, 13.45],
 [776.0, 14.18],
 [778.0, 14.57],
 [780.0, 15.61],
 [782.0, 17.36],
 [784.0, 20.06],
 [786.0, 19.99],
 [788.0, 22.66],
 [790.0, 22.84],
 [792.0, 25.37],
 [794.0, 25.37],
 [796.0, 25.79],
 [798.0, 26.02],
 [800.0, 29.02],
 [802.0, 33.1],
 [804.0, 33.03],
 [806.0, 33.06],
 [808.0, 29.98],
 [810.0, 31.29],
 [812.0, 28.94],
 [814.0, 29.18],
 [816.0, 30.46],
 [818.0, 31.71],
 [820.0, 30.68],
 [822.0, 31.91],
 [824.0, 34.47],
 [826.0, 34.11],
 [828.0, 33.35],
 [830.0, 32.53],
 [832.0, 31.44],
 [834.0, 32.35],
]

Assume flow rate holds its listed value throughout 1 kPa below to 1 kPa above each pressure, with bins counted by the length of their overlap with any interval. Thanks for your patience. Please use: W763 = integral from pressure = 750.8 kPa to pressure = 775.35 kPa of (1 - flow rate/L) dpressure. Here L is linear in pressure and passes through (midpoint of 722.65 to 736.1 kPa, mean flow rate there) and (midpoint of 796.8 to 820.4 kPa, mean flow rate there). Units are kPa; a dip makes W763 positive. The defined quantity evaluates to 9.1 kPa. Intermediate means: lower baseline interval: 27.1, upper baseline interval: 30.5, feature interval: 17.9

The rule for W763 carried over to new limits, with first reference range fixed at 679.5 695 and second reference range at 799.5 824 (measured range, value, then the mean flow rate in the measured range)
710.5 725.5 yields -1.4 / 27.1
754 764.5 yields 2.9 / 19.9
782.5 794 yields 2.9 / 22.3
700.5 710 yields -0.9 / 26.3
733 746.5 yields -0.2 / 26.7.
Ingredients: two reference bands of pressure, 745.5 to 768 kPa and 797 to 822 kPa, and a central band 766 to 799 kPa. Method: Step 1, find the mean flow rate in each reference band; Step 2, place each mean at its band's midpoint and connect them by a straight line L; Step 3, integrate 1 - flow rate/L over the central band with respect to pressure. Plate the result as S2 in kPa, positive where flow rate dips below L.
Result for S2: 8.9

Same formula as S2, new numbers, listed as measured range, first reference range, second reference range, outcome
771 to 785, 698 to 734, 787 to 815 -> 6.2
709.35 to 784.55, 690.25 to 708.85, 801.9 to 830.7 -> 6.6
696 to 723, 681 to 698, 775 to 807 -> -4.7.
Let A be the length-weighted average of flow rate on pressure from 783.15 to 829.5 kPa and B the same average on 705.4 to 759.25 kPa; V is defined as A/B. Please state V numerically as 1.11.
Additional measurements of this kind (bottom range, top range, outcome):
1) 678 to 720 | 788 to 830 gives 1.25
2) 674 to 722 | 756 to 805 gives 0.84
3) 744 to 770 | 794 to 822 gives 1.44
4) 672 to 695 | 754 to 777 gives 0.69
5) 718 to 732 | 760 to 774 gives 0.58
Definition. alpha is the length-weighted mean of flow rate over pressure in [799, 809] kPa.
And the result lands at 31.6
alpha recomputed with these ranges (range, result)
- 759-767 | 17.6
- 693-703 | 18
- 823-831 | 33.6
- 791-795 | 25.4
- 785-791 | 21.8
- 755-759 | 21.1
